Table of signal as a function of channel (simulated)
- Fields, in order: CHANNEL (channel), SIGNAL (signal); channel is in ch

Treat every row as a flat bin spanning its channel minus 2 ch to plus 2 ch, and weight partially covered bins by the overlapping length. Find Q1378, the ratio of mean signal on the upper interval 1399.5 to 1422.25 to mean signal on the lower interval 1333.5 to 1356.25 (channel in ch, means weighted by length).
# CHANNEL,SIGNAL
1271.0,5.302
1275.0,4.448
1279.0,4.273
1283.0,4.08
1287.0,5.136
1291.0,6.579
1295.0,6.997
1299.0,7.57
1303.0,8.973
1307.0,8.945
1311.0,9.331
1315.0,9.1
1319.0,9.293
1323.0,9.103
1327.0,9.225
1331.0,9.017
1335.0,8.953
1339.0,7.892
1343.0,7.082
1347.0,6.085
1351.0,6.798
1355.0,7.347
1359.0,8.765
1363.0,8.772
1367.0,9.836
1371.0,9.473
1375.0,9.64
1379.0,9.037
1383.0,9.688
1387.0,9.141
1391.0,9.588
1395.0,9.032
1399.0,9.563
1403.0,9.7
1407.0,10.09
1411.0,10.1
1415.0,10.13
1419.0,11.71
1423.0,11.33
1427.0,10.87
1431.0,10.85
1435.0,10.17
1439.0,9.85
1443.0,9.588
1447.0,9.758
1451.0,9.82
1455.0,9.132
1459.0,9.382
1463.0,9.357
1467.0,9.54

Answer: 1.4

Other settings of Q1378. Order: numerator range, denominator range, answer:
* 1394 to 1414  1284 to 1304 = 1.43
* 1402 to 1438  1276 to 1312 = 1.57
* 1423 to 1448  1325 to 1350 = 1.29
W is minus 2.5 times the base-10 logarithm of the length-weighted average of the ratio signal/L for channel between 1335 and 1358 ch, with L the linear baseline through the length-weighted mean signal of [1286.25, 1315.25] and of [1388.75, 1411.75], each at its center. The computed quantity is 0.19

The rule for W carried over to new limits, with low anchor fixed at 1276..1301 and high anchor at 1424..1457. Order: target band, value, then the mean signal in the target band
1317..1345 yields -0.245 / 8.65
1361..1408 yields -0.123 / 9.45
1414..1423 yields -0.178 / 11.1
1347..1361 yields 0.026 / 7.42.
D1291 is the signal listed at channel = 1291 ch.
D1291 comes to 6.579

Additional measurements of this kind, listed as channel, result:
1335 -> 8.953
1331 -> 9.017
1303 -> 8.973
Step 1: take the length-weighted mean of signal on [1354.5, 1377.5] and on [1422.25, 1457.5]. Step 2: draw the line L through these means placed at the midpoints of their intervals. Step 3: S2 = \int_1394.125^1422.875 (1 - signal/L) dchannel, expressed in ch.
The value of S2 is -1.5 ch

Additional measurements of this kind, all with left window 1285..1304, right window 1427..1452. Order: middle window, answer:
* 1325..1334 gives -1.6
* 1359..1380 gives -1.8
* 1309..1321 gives -3.0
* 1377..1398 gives -0.8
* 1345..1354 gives 1.8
